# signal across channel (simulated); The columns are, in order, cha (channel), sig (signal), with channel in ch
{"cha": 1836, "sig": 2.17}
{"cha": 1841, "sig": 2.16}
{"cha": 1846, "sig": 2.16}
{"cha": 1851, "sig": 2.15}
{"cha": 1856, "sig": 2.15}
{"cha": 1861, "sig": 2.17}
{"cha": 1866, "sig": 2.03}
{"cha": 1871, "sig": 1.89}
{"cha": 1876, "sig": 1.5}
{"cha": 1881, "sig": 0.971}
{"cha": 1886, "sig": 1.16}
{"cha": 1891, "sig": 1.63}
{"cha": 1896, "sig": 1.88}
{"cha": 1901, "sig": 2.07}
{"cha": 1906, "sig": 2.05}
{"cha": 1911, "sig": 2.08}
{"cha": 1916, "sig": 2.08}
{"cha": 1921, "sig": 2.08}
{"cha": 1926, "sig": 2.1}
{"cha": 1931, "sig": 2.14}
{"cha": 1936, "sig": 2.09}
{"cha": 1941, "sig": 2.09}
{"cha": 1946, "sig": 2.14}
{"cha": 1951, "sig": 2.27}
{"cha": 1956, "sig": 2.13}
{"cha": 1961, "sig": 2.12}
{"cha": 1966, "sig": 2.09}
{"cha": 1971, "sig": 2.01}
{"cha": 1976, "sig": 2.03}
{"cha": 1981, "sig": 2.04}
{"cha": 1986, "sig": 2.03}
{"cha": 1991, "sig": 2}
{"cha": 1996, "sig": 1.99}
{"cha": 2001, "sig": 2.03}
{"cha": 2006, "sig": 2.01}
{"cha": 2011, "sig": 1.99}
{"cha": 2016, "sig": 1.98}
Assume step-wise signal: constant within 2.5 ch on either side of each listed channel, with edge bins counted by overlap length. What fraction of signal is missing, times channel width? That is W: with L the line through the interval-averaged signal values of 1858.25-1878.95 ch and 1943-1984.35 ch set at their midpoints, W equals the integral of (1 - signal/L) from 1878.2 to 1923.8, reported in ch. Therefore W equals 4.3 ch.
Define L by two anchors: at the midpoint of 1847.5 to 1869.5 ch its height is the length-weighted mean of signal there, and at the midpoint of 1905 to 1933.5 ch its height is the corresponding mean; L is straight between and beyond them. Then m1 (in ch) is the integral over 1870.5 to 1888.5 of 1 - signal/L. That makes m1 6.7 ch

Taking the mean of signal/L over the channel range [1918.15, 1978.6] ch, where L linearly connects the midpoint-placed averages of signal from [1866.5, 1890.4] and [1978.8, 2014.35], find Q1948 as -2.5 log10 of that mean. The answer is -0.18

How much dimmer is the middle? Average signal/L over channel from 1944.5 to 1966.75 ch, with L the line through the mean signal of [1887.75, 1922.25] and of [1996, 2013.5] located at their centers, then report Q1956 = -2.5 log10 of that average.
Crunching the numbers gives -0.09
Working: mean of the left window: 1.96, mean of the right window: 2.01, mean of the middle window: 2.16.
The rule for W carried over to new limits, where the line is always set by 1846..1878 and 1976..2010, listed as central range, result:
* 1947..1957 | -0.9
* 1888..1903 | 1.3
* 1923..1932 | -0.5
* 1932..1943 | -0.5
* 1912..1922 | -0.4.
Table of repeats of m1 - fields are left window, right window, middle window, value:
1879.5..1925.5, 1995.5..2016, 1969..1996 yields -0.8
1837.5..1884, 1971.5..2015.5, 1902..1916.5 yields -0.9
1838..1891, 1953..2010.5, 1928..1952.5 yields -2.1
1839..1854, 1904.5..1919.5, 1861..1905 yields 8.8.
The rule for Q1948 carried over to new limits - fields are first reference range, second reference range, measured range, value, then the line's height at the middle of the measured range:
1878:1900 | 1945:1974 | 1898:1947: -0.18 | 1.77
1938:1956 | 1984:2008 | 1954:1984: 0.01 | 2.09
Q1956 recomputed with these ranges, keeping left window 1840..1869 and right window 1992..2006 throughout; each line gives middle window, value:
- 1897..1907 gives 0.03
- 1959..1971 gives -0.02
